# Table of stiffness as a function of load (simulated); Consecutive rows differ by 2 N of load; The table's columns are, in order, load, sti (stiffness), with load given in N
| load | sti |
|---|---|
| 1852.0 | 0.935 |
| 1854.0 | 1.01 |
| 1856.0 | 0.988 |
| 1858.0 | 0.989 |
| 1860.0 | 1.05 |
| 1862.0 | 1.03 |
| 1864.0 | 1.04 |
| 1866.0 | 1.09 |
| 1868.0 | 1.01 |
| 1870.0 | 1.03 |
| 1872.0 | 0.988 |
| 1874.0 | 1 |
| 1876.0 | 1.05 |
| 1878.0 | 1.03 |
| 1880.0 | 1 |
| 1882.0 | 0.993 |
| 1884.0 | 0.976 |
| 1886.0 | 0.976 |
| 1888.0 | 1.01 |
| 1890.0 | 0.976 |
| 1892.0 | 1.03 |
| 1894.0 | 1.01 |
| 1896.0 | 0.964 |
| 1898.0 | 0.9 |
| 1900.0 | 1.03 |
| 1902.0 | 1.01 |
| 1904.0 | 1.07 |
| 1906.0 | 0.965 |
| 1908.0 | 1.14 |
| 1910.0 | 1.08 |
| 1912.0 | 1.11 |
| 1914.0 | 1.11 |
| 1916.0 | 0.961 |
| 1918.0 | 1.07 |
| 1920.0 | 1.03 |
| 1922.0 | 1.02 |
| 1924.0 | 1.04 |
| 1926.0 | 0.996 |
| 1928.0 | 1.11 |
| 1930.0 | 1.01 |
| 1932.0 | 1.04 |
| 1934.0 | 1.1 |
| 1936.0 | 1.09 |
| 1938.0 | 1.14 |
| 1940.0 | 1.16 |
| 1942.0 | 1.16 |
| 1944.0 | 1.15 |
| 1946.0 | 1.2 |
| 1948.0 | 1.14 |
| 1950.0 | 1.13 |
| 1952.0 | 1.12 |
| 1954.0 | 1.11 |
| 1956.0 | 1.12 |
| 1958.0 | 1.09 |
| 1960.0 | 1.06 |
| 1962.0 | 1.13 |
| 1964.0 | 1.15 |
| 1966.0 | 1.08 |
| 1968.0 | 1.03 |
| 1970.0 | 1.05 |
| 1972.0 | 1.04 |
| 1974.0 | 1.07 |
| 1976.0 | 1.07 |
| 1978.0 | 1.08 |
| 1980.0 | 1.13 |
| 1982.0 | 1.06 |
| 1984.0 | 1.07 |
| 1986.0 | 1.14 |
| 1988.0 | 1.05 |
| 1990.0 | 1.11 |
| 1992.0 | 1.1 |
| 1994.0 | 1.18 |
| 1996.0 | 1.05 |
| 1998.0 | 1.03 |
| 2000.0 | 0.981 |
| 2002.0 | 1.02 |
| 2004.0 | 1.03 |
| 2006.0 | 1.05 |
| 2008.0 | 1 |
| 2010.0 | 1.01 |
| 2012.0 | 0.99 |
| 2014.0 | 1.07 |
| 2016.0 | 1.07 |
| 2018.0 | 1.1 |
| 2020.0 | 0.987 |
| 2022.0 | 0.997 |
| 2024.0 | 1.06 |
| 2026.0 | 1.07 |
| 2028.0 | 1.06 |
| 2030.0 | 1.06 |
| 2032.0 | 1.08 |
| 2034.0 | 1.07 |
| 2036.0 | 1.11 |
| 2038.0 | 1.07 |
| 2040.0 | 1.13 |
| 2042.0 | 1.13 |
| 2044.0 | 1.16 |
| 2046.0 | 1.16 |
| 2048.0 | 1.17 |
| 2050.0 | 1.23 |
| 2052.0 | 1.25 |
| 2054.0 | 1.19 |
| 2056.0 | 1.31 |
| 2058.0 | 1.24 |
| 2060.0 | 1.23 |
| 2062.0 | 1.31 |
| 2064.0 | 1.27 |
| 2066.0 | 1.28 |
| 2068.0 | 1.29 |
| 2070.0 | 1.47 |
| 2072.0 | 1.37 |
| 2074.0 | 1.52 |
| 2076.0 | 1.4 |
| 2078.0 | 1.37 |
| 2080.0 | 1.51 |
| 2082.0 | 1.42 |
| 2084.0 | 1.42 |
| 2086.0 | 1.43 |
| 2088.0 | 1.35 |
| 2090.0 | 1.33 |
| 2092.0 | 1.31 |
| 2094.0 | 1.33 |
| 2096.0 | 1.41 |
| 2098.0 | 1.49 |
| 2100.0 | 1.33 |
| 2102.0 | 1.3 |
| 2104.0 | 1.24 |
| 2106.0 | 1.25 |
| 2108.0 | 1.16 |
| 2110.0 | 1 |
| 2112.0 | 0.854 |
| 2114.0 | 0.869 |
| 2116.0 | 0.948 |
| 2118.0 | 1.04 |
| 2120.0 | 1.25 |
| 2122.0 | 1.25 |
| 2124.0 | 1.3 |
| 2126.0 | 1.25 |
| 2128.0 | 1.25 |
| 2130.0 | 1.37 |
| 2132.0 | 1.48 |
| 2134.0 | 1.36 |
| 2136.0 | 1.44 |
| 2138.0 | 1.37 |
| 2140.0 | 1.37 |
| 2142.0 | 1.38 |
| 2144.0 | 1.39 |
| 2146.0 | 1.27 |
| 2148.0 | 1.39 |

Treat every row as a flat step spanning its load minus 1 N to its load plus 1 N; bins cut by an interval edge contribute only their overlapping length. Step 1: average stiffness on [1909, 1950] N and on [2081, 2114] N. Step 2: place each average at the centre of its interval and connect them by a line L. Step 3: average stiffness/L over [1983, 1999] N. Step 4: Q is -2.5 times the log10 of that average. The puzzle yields 0.06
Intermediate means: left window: 1.09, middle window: 1.09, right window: 1.28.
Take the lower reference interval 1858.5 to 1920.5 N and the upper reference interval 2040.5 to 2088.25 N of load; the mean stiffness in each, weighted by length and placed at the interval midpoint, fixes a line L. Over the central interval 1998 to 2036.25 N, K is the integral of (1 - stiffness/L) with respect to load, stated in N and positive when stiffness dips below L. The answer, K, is 5.9 N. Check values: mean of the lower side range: 1.02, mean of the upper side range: 1.31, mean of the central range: 1.04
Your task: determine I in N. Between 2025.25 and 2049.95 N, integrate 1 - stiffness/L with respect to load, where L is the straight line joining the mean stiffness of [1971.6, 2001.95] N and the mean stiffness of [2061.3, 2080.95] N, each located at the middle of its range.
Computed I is 2.9 N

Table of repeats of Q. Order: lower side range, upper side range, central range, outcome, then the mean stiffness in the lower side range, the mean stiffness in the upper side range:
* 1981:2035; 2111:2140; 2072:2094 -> -0.20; 1.06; 1.22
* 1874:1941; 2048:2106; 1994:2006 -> 0.16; 1.04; 1.34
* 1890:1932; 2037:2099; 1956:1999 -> 0.06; 1.03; 1.31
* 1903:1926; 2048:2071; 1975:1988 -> 0.06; 1.05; 1.27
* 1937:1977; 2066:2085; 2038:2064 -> 0.12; 1.11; 1.41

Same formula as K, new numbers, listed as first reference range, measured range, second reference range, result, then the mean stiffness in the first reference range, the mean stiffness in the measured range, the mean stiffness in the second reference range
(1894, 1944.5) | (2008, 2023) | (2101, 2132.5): 1.11 N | 1.06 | 1.03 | 1.17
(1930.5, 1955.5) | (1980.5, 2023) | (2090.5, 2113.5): 4.13 N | 1.13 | 1.05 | 1.24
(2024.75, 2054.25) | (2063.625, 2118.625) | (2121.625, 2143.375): -1.75 N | 1.13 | 1.29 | 1.35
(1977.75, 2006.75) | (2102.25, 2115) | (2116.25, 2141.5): 1.92 N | 1.07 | 1.08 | 1.3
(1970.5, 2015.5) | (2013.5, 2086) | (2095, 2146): -4.19 N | 1.06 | 1.22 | 1.25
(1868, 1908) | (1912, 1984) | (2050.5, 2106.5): 1.49 N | 1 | 1.09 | 1.34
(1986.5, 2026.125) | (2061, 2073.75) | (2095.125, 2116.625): -2.49 N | 1.05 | 1.34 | 1.17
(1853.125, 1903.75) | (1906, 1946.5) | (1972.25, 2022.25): -2.09 N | 1.01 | 1.08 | 1.06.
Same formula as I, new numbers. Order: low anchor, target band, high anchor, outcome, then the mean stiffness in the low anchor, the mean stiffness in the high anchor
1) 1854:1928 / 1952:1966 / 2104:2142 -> -0.4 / 1.02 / 1.22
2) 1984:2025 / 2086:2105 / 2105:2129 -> -4.2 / 1.05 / 1.12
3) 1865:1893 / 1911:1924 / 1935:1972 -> 0.2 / 1.01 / 1.12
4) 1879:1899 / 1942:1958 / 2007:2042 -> -1.9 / 0.984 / 1.06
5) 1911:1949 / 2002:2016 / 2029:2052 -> 1.1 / 1.09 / 1.13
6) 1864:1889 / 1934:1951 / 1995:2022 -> -2.0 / 1.01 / 1.03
